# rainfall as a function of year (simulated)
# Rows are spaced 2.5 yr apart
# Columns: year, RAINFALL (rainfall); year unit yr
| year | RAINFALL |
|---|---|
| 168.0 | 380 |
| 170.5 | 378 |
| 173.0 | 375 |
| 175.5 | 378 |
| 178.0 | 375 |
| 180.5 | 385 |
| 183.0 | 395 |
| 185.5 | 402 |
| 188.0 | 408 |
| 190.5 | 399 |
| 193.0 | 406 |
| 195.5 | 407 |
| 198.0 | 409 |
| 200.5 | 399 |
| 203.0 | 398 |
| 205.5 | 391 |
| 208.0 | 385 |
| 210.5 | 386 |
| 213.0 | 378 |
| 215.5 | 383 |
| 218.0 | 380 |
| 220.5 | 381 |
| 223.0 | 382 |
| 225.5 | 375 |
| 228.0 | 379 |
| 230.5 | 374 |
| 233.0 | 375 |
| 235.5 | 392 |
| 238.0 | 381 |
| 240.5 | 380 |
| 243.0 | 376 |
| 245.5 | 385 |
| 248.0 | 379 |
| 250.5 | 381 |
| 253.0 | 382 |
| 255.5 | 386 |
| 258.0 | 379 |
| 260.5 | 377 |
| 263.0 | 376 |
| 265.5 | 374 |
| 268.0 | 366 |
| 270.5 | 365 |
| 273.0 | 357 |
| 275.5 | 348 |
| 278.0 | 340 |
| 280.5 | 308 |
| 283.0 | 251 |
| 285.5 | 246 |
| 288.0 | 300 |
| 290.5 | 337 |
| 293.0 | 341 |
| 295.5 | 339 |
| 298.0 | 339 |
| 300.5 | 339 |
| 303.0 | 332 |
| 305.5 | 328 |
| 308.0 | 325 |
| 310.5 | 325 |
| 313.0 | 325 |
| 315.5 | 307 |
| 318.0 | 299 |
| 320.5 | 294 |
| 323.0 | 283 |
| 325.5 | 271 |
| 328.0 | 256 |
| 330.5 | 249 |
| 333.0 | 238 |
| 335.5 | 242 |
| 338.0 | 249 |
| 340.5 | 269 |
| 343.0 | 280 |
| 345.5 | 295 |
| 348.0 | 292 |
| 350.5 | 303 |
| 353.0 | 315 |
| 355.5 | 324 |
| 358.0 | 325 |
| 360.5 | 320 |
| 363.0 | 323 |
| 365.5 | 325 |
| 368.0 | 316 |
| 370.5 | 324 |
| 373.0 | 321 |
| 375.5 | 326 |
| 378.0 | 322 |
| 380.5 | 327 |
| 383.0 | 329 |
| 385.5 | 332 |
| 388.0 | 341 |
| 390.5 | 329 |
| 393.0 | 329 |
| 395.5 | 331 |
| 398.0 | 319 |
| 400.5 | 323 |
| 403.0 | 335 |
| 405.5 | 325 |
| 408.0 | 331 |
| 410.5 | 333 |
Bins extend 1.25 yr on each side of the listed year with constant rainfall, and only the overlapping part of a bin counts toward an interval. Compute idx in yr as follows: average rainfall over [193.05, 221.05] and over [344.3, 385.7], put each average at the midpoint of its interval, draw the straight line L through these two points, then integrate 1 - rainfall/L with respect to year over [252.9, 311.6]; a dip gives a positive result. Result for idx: 2.9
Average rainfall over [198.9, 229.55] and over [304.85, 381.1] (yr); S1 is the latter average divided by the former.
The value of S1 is 0.78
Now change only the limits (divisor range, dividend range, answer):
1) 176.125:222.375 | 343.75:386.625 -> 0.81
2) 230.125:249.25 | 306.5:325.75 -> 0.80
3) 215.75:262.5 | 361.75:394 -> 0.86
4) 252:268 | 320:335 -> 0.69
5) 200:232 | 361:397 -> 0.85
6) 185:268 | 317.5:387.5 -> 0.77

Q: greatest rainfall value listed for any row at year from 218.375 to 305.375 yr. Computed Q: 392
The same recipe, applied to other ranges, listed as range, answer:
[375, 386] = 332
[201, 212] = 398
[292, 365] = 341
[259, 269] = 377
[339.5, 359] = 325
